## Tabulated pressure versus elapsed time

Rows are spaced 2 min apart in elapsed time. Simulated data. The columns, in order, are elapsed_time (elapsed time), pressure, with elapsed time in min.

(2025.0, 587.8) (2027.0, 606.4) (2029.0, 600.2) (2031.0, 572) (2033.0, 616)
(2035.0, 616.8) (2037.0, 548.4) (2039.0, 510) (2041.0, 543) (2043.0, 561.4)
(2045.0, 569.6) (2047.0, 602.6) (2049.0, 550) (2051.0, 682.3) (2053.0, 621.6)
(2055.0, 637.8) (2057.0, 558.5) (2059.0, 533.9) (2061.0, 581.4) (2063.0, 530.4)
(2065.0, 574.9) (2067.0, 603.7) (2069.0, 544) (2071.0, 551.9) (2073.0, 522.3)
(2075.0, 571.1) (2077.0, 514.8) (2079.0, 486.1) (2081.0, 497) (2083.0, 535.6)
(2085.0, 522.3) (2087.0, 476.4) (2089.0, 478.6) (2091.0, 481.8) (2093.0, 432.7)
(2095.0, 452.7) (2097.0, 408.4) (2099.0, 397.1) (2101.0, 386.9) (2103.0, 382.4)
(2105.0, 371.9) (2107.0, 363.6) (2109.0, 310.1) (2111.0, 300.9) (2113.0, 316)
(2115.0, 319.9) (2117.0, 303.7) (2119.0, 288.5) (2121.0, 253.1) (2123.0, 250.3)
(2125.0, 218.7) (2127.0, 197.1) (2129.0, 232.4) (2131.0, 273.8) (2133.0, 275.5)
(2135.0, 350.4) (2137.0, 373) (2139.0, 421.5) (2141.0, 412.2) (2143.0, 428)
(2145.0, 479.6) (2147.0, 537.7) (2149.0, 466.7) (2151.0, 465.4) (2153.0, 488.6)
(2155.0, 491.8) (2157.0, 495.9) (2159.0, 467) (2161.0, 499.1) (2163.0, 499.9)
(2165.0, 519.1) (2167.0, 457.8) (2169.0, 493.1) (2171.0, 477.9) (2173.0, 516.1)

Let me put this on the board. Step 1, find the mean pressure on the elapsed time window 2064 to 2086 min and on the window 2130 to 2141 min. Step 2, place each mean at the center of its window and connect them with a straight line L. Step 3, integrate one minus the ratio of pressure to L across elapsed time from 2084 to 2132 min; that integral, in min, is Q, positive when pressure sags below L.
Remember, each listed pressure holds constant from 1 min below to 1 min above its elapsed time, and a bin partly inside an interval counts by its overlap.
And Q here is 9.7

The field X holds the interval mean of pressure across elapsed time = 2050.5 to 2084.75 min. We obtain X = 559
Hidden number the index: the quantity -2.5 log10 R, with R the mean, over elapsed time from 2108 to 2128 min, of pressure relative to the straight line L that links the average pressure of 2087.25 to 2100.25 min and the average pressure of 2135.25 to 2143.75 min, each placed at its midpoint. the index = 0.46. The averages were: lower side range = 443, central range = 276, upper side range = 403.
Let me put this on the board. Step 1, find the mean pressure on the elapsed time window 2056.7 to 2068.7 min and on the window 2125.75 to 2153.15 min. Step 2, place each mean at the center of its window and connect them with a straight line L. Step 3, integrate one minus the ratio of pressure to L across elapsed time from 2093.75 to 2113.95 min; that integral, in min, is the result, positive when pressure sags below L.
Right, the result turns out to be 4.2 min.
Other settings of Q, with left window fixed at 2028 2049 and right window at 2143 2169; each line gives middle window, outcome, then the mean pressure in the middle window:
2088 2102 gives 2.57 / 434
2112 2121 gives 3.75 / 301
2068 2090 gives 1.02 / 518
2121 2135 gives 7.10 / 250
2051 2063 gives -0.65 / 590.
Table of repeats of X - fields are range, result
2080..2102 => 461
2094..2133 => 316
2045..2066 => 586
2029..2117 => 502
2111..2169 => 386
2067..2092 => 519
